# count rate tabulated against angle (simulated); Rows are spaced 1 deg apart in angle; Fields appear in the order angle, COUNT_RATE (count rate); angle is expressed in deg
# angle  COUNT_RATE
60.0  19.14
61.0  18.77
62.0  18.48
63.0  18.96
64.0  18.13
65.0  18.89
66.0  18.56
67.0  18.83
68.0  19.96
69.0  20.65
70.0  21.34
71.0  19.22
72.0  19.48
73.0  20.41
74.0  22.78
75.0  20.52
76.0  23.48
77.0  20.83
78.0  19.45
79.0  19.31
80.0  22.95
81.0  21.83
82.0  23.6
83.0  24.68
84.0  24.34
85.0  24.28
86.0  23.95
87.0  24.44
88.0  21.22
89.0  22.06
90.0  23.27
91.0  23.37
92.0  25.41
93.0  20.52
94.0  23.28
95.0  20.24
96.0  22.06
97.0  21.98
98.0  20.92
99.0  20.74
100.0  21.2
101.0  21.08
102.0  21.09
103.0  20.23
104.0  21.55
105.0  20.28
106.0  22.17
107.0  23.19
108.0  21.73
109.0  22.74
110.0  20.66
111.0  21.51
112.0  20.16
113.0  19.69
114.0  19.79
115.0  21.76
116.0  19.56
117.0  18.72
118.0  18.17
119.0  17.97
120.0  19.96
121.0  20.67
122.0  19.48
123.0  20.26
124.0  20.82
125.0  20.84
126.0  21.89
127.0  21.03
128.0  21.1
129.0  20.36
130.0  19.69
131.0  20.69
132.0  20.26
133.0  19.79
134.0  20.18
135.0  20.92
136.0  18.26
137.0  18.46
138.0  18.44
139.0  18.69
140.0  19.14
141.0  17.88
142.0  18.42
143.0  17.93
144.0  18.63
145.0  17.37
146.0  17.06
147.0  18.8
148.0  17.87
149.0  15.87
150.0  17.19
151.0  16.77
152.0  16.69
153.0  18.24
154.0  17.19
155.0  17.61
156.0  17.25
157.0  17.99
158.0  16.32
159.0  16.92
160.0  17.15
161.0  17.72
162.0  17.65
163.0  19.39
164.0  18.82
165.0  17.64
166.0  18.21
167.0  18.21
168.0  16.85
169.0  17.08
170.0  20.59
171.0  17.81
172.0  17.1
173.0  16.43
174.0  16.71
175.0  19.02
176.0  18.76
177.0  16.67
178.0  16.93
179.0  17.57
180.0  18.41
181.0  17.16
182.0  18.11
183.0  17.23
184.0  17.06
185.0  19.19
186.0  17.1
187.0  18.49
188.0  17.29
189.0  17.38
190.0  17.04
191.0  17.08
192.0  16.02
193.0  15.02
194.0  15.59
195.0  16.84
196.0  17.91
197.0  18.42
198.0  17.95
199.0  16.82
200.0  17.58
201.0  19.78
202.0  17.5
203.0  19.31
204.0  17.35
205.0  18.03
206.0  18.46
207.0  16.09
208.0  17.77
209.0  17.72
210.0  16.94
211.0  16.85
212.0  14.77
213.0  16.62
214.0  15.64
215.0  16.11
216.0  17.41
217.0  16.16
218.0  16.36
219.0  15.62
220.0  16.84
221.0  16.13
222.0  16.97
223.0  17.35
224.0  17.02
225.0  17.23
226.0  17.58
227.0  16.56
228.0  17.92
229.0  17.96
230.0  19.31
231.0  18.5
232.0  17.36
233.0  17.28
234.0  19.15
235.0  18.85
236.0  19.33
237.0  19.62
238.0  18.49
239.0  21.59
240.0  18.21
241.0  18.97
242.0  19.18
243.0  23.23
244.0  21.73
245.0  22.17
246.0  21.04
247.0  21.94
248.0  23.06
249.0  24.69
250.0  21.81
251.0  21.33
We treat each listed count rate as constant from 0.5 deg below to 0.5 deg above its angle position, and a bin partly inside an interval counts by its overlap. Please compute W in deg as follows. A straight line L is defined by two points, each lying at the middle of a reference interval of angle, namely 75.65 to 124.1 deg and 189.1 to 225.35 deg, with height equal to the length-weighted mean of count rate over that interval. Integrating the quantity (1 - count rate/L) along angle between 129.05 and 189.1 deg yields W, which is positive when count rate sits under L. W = 3.1 deg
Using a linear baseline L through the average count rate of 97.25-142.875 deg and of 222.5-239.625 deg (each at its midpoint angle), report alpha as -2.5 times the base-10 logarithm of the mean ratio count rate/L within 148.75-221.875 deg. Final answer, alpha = 0.105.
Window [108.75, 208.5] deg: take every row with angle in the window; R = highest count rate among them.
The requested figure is 22.74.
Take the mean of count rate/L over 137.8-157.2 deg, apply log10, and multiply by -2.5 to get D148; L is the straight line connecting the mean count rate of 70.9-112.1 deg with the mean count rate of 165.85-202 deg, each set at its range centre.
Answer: 0.09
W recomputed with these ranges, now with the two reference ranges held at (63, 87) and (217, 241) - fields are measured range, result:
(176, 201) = 1.8 deg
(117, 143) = 0.4 deg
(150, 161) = 1.3 deg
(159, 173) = 1.0 deg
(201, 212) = 0.5 deg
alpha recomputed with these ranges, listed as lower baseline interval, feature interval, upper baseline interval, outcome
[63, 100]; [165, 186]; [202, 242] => 0.069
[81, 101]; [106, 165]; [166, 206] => 0.064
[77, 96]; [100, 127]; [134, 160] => -0.008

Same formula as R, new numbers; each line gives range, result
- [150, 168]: 19.39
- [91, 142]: 25.41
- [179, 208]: 19.78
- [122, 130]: 21.89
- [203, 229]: 19.31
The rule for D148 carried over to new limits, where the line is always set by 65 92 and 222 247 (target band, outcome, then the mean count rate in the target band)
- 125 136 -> 0.02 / 20.5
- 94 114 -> 0.00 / 21.2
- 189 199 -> 0.17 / 16.9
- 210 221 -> 0.19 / 16.3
